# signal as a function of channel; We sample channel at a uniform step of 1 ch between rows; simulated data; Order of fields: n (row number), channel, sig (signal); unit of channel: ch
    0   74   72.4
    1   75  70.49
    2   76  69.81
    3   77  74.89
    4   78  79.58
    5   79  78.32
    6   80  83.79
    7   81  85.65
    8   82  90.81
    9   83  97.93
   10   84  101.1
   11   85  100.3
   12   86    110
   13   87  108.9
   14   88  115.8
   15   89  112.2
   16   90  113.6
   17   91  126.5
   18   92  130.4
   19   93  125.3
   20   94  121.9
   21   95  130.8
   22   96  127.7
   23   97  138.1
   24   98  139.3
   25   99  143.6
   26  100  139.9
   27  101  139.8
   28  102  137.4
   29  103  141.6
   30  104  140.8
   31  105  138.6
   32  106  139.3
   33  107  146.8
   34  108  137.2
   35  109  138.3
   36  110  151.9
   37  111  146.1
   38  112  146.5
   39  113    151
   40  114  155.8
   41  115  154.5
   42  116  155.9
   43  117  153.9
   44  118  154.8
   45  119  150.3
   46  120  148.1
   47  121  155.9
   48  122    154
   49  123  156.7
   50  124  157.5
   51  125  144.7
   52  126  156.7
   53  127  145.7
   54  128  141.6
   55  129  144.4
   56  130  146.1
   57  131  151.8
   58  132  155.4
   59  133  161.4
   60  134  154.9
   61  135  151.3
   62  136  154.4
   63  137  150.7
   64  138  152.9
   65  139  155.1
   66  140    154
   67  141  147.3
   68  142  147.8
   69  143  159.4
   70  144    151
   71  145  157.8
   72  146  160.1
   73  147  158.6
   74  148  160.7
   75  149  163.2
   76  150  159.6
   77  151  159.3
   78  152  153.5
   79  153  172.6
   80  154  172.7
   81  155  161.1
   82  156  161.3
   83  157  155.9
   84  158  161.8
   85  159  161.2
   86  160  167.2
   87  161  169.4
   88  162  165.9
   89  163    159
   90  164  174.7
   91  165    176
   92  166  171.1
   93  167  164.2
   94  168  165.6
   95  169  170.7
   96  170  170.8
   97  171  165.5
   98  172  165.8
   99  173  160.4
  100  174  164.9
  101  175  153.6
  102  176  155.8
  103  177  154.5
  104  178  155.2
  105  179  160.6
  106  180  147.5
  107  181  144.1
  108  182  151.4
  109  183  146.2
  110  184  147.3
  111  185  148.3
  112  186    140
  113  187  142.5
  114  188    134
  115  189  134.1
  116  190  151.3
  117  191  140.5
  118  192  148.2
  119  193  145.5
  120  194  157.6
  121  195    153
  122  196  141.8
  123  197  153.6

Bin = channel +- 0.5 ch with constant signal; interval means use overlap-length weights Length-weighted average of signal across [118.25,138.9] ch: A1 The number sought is 152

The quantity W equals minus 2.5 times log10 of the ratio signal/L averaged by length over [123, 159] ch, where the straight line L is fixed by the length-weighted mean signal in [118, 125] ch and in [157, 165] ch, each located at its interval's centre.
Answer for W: 0.03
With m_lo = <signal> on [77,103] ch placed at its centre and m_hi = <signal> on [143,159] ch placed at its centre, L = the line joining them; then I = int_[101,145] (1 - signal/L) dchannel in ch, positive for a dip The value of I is -3.3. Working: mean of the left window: 115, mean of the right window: 161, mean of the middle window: 150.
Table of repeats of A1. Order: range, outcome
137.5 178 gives 161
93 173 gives 153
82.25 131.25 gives 138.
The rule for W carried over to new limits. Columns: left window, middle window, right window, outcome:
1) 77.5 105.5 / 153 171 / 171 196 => -0.168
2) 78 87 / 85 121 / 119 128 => -0.125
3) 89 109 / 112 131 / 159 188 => -0.073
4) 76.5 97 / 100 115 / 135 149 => -0.156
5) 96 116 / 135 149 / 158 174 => 0.019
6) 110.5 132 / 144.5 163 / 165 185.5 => -0.045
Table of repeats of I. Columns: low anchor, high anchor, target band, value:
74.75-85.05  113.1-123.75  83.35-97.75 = -2.1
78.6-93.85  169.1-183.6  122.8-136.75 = -2.2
